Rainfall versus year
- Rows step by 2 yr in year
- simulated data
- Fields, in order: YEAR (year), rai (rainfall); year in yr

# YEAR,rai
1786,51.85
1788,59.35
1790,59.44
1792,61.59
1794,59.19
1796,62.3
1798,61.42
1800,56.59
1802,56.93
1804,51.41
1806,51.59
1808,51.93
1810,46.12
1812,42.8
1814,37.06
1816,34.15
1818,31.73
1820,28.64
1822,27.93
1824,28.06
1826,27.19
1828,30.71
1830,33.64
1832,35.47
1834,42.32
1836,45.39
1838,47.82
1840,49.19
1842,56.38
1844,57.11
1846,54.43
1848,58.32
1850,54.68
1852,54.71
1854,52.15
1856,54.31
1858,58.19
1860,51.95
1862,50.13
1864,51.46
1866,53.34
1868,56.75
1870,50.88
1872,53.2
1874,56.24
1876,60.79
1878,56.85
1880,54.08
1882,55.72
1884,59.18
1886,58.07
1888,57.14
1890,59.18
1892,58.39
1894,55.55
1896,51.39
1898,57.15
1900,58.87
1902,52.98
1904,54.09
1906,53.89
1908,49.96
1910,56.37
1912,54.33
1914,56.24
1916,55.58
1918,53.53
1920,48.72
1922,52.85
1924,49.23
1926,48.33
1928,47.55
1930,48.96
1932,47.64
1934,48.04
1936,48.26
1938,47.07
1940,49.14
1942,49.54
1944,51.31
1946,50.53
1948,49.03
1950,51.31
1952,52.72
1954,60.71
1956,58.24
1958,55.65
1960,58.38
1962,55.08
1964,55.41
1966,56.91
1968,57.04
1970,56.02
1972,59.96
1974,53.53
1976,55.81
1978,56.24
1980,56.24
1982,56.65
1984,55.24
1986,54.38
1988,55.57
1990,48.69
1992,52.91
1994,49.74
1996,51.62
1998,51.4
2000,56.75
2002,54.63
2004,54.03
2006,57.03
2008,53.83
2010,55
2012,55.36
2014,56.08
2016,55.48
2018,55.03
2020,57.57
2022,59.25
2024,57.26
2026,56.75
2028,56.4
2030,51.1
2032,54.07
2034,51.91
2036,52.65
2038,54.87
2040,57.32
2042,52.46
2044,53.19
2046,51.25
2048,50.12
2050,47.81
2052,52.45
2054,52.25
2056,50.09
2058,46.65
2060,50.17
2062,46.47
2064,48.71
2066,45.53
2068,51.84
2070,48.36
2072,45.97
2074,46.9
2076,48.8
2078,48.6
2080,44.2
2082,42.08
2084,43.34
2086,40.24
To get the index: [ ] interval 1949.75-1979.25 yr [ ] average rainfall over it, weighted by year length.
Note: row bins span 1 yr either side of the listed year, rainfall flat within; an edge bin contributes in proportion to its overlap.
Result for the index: 56.3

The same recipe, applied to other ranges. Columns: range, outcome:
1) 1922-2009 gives 53.2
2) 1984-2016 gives 53.9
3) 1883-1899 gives 57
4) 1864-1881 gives 55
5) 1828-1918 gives 53.2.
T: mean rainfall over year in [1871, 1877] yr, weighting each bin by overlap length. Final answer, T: 56.7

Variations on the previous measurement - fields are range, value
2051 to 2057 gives 51.6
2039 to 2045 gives 54.3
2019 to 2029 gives 57.4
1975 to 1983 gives 56.2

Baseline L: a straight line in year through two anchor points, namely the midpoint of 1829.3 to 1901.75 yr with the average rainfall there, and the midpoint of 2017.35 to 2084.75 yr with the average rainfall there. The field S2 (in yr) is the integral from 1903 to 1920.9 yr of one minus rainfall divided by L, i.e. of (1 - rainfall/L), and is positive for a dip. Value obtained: -0.3 yr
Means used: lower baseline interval 53.4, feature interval 53.7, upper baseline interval 50.9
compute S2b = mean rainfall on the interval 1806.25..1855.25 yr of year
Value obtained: 43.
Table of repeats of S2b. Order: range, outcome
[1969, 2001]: 54.4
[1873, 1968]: 53.8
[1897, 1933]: 52.6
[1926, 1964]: 51.6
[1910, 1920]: 54.4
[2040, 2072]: 49.9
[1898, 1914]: 54.6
